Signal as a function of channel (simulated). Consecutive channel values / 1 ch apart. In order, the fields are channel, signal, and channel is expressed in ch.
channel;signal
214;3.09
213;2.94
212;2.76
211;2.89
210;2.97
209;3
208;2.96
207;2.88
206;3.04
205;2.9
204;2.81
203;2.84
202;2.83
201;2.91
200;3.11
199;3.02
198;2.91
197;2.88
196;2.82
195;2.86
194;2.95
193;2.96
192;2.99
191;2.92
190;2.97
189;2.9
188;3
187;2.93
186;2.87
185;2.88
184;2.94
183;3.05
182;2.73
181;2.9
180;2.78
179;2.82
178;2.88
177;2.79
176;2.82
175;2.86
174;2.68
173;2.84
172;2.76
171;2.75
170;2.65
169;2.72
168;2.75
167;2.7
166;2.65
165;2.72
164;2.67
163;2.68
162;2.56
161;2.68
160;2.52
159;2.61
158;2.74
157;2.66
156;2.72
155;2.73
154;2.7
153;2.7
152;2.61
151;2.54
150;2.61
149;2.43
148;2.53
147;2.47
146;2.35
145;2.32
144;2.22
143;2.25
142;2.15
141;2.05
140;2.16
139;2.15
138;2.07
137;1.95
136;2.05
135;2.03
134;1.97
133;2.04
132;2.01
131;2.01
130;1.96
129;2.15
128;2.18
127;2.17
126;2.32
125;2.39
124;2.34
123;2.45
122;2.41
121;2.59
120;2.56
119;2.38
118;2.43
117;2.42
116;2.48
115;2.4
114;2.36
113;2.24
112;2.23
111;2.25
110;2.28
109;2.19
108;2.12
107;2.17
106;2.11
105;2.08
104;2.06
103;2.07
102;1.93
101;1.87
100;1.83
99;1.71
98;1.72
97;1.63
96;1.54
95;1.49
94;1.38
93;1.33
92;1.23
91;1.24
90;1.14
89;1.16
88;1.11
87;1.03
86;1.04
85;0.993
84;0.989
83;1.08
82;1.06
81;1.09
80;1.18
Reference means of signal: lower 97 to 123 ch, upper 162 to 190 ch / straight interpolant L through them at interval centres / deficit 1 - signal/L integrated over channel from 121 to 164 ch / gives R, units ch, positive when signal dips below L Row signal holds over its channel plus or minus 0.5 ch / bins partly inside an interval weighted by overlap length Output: 2.4 ch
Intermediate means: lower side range 2.19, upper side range 2.8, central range 2.36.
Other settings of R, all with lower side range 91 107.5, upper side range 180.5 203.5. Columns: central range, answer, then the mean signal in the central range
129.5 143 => 1.0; 2.05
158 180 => -0.8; 2.72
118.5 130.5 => -1.5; 2.32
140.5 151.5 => -0.1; 2.36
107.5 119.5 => -2.4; 2.31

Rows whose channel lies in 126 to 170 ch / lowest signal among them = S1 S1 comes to 1.95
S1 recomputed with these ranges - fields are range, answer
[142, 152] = 2.15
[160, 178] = 2.52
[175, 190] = 2.73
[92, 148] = 1.23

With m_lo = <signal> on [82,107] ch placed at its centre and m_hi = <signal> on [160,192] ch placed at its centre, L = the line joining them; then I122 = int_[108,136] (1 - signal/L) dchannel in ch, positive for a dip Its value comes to -5.0 ch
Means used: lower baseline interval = 1.5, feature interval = 2.26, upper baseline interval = 2.8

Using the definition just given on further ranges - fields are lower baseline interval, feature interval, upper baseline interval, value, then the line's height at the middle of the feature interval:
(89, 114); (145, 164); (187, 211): -1.34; 2.43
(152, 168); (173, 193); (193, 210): -0.50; 2.81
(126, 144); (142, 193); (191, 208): -4.10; 2.51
